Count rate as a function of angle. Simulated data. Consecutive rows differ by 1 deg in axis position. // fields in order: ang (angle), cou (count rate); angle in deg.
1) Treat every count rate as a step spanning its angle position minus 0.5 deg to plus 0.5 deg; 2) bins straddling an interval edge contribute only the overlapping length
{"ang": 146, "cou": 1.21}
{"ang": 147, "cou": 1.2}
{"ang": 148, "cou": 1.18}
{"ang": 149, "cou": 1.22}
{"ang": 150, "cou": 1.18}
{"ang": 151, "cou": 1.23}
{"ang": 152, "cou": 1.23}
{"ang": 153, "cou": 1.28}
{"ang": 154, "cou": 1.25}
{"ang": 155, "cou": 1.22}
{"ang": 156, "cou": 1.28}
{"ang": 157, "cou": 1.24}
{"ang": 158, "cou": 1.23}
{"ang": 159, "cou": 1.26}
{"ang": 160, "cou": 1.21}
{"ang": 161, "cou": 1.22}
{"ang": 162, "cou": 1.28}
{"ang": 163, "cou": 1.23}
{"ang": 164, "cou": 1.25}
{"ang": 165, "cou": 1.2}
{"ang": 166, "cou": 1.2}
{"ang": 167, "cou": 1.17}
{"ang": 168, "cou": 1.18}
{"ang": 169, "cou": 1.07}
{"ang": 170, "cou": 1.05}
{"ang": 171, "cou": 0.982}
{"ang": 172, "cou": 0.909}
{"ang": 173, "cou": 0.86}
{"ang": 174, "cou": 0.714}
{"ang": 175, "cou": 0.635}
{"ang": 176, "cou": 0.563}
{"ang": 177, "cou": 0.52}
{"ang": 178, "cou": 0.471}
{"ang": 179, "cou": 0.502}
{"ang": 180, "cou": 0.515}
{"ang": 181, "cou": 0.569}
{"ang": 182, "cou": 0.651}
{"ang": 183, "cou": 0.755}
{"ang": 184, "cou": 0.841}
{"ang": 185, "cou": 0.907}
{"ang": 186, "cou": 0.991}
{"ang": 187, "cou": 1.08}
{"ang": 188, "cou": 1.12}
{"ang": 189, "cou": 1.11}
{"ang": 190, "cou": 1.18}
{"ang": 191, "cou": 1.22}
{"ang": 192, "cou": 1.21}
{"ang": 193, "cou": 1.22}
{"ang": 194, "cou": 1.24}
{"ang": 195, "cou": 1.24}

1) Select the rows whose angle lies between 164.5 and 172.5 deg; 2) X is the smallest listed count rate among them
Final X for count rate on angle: 0.909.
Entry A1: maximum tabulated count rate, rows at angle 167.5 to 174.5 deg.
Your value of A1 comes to 1.18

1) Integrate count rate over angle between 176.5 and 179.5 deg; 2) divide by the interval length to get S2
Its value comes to 0.498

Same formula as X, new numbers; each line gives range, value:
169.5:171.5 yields 0.982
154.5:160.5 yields 1.21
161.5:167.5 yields 1.17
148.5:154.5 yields 1.18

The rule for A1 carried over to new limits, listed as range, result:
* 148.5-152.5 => 1.23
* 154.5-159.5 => 1.28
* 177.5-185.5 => 0.907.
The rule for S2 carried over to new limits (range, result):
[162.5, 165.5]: 1.23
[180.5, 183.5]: 0.658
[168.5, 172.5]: 1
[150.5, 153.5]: 1.25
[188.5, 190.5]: 1.15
